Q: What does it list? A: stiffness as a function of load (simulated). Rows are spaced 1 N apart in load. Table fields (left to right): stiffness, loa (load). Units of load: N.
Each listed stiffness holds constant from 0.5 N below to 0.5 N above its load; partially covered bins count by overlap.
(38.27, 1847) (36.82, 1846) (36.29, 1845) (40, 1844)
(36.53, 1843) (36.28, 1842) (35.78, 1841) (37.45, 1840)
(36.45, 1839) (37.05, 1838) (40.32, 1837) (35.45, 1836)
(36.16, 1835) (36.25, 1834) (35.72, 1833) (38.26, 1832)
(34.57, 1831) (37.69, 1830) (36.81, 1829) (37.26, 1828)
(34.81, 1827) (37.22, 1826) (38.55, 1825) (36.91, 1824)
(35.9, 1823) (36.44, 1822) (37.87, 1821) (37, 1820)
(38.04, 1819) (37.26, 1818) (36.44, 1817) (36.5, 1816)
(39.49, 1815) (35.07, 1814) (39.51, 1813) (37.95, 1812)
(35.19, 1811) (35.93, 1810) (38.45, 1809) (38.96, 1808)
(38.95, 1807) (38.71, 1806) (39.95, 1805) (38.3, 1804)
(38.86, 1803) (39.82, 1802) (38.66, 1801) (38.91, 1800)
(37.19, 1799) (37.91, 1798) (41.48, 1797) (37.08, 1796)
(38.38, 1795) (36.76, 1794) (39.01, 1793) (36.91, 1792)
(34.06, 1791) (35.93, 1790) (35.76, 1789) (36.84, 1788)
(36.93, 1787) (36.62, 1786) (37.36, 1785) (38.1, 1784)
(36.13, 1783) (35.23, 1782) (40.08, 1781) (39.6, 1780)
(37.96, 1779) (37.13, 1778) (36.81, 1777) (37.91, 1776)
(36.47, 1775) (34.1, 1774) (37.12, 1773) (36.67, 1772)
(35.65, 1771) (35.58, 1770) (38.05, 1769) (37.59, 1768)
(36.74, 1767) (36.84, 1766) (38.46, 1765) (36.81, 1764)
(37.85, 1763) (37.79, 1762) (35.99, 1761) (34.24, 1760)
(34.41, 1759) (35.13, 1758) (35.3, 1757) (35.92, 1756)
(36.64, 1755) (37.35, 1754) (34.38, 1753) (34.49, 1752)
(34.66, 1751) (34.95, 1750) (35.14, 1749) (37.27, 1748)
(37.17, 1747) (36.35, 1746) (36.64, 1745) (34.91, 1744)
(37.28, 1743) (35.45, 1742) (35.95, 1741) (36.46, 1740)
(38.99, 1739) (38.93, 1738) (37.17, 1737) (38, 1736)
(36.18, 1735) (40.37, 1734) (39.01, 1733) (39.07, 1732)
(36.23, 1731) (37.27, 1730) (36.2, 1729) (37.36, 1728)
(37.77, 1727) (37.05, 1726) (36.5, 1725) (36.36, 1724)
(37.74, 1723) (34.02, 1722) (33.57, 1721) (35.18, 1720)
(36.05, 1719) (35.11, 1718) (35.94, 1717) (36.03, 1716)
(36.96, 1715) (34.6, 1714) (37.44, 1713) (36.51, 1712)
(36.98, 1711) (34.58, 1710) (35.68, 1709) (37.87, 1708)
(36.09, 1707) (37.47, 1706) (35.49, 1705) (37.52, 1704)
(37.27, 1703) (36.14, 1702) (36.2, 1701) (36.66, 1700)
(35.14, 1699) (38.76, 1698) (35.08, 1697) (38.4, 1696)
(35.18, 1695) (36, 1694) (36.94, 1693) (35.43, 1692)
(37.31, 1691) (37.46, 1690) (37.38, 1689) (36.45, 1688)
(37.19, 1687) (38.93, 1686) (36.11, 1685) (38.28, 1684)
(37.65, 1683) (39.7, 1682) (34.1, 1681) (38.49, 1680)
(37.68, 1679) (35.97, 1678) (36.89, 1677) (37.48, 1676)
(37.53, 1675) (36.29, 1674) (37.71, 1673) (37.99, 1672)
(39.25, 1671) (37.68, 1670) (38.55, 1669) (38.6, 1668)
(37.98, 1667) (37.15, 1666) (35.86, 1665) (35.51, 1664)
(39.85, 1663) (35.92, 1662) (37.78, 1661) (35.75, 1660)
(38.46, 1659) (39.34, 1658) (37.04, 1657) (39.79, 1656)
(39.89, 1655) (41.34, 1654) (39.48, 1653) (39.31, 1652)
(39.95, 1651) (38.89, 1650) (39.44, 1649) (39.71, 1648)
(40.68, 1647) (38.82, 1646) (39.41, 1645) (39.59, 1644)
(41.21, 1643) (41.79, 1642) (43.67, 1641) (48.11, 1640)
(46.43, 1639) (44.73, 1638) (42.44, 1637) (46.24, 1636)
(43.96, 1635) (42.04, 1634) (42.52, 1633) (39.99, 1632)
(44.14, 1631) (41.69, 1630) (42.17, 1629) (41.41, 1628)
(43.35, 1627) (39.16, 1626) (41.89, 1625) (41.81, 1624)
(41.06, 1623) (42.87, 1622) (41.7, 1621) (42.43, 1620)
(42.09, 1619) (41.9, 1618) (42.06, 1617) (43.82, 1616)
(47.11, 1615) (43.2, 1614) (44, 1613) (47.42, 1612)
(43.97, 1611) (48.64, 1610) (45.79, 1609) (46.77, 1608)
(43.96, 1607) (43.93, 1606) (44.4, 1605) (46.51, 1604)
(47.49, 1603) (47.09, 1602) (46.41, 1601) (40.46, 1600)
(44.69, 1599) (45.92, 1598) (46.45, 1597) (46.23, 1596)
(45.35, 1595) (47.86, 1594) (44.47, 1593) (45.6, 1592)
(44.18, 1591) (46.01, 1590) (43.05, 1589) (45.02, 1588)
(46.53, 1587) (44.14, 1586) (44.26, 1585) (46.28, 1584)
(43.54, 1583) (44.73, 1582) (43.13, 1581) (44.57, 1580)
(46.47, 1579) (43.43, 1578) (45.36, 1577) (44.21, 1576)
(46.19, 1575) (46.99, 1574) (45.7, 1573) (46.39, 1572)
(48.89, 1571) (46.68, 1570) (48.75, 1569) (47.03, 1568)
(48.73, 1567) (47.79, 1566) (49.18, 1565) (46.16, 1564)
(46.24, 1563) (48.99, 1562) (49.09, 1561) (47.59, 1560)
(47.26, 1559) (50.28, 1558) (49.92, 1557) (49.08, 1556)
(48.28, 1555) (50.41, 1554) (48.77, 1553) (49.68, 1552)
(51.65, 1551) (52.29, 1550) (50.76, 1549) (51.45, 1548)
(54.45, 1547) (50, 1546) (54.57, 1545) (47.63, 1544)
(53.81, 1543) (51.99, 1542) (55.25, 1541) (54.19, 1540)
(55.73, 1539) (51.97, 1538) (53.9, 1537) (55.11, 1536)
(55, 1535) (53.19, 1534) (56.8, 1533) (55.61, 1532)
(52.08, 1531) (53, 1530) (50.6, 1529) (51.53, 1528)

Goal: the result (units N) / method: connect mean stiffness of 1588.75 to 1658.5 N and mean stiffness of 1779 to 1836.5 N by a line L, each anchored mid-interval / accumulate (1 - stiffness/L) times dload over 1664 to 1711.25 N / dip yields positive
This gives 4.7 N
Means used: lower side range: 43.1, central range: 37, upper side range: 37.4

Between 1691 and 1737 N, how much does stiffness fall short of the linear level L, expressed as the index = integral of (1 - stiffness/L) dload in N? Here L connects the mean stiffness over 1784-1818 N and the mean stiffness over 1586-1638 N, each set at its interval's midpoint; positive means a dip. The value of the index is 4.6 N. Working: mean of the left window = 44.1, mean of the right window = 37.7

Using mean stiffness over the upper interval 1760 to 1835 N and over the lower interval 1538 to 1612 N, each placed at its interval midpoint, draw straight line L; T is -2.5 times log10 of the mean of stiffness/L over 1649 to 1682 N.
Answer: 0.14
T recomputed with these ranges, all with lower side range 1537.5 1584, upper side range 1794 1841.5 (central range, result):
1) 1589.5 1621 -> 0.04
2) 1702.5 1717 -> 0.16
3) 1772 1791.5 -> 0.06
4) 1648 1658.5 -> 0.14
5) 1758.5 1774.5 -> 0.09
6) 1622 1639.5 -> 0.07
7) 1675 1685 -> 0.17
